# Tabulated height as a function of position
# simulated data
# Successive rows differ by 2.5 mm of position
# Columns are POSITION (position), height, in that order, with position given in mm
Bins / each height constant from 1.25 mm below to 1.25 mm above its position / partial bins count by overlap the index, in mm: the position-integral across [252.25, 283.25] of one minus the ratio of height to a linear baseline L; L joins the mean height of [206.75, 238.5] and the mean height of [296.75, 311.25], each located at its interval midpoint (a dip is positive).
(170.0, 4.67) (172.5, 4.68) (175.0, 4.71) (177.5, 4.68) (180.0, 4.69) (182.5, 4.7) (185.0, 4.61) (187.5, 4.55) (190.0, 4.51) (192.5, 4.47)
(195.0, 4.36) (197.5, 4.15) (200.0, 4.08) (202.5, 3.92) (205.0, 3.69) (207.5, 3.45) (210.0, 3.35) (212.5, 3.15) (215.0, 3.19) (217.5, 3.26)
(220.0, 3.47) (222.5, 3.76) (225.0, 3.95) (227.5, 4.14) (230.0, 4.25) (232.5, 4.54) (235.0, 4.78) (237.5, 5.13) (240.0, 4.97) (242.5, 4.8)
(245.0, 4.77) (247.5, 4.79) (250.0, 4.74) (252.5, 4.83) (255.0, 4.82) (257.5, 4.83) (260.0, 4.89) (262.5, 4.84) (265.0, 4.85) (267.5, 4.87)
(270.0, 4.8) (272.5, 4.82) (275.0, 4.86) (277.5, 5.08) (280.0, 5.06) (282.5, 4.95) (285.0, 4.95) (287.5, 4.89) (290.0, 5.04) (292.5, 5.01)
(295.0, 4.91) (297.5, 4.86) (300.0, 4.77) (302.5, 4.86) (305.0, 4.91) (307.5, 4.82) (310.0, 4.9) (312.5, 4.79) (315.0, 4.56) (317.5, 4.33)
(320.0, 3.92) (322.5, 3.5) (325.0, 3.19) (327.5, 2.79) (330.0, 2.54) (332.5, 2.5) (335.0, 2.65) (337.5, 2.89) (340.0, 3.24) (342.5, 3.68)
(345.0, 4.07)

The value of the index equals -3.3 mm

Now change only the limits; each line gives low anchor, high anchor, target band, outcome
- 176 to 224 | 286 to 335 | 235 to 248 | -2.5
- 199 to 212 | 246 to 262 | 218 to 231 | 0.8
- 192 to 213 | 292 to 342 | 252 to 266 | -3.3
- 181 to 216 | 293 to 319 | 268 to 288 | -1.5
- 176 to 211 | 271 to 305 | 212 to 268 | 1.9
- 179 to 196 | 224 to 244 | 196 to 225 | 6.1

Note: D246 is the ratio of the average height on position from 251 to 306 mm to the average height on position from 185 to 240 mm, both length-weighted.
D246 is 1.21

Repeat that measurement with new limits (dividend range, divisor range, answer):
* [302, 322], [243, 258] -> 0.96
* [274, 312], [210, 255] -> 1.16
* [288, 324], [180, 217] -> 1.16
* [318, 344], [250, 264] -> 0.65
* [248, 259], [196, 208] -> 1.23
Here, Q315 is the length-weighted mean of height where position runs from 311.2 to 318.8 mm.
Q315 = 4.56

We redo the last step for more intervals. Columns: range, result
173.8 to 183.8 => 4.69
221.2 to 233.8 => 4.13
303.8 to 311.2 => 4.88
